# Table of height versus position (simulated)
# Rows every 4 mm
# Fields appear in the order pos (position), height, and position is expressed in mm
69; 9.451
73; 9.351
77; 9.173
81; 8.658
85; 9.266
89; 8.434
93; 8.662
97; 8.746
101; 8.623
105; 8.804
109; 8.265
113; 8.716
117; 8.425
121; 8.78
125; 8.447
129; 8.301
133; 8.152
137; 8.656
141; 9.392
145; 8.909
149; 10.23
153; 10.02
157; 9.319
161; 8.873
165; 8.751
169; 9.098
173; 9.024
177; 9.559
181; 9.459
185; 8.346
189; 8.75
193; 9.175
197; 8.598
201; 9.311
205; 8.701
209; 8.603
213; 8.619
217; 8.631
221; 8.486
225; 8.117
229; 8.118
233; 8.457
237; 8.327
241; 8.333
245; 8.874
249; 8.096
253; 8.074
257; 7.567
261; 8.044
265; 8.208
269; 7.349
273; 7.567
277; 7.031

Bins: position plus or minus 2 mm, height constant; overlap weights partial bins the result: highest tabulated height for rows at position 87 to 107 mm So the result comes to 8.804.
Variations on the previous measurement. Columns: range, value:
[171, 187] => 9.559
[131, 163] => 10.23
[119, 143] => 9.392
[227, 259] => 8.874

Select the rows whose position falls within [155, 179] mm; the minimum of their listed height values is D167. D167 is 8.751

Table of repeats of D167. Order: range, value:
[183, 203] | 8.346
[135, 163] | 8.656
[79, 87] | 8.658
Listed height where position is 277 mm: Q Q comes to 7.031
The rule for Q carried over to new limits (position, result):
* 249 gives 8.096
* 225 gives 8.117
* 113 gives 8.716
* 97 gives 8.746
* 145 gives 8.909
